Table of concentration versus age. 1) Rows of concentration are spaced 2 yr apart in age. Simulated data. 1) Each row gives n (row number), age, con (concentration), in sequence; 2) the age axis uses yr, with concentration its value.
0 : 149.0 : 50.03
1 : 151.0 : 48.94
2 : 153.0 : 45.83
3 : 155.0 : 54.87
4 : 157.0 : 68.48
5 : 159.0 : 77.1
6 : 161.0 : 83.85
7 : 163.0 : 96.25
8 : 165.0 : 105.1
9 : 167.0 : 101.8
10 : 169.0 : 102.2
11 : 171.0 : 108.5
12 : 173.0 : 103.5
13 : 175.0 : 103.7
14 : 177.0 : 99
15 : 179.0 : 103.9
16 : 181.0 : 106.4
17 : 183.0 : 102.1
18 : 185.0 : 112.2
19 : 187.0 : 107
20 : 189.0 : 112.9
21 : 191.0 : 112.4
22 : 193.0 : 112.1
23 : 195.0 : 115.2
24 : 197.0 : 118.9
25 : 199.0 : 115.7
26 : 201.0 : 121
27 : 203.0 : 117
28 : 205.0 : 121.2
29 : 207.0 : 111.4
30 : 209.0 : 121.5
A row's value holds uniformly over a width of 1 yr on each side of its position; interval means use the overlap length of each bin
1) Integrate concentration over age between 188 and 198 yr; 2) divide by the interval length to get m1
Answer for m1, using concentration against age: 114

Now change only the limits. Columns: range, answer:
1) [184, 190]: 111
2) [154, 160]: 66.8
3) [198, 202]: 118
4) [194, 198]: 117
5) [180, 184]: 104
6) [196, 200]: 117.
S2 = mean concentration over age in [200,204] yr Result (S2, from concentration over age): 119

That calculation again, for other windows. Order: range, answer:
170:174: 106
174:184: 103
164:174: 104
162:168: 101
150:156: 49.9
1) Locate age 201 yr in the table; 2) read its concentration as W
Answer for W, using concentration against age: 121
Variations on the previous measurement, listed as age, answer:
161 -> 83.85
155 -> 54.87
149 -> 50.03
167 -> 101.8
